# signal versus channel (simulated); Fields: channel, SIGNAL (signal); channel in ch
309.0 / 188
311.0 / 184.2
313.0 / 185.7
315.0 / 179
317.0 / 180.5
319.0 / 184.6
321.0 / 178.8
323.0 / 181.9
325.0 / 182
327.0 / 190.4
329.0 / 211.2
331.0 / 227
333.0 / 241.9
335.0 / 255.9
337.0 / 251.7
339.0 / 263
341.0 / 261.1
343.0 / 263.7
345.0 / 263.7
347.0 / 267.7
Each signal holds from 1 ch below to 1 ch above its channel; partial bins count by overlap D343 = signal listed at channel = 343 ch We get 263.7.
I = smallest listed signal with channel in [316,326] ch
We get 178.8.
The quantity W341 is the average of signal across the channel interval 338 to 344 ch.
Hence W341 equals 263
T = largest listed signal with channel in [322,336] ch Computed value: 255.9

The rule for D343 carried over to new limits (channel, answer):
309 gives 188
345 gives 263.7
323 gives 181.9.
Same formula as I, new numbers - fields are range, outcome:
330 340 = 227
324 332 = 182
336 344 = 251.7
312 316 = 179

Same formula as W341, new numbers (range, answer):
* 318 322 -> 182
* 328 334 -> 227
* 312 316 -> 182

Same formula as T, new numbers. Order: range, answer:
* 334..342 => 263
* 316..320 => 184.6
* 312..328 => 190.4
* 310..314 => 185.7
